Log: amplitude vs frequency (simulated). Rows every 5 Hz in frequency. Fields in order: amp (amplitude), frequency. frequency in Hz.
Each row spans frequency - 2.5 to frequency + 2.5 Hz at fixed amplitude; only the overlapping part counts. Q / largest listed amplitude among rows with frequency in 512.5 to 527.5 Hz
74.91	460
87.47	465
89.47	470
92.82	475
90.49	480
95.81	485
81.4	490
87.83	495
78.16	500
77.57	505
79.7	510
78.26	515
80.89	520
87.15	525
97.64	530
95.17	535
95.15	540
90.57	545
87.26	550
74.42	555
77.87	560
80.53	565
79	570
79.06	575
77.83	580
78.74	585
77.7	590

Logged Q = 87.15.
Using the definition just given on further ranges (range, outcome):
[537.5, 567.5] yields 95.15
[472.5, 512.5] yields 95.81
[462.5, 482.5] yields 92.82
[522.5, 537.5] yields 97.64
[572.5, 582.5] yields 79.06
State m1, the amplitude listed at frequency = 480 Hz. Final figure 90.49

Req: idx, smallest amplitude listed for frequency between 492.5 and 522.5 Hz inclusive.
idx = 77.57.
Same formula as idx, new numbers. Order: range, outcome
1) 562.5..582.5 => 77.83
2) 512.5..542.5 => 78.26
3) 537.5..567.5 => 74.42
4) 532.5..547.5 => 90.57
